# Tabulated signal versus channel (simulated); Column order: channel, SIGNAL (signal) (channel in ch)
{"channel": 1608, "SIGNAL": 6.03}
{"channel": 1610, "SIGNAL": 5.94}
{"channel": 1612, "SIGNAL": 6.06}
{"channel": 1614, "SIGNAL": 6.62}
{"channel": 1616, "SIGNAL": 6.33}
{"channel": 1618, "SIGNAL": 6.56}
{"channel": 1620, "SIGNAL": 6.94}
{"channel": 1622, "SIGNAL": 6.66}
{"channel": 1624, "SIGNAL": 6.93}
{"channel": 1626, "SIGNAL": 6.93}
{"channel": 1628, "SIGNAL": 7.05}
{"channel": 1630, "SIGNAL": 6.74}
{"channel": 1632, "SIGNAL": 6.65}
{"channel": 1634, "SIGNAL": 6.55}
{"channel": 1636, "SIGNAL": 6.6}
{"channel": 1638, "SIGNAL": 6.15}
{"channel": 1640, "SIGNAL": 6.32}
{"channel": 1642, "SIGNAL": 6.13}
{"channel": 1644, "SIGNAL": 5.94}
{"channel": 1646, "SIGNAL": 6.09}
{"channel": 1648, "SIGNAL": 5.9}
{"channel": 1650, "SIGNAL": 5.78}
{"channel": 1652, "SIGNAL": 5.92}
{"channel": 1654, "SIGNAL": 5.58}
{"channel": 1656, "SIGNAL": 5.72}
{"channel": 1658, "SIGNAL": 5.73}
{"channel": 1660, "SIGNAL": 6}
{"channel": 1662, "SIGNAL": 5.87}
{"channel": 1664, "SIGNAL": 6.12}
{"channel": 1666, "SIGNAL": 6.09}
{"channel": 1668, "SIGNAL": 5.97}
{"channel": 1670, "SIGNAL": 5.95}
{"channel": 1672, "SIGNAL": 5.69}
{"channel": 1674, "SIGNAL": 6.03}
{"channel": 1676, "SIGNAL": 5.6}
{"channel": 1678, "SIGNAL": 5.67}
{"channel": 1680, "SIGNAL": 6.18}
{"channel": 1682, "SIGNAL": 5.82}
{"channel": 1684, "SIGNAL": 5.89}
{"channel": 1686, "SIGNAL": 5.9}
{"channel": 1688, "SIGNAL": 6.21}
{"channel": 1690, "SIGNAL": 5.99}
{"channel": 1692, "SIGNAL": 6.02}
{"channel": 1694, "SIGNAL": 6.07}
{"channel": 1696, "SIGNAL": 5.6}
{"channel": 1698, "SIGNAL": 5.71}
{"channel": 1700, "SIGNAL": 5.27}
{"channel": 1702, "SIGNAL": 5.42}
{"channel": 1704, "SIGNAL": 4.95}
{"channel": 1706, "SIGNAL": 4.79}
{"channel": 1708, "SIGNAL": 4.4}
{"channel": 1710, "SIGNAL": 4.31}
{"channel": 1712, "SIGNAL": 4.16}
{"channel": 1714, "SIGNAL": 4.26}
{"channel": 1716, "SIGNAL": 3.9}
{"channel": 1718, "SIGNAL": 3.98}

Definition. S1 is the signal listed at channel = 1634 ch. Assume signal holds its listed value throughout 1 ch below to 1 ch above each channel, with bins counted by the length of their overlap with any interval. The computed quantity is 6.55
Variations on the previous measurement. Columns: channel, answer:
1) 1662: 5.87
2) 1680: 6.18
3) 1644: 5.94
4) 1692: 6.02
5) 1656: 5.72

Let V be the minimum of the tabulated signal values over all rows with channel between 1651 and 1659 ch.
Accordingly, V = 5.58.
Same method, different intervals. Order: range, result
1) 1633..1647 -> 5.94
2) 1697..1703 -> 5.27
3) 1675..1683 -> 5.6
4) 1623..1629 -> 6.93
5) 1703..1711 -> 4.31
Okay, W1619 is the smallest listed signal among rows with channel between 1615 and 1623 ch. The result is 6.33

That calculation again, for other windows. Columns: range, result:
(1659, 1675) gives 5.69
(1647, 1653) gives 5.78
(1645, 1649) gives 5.9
